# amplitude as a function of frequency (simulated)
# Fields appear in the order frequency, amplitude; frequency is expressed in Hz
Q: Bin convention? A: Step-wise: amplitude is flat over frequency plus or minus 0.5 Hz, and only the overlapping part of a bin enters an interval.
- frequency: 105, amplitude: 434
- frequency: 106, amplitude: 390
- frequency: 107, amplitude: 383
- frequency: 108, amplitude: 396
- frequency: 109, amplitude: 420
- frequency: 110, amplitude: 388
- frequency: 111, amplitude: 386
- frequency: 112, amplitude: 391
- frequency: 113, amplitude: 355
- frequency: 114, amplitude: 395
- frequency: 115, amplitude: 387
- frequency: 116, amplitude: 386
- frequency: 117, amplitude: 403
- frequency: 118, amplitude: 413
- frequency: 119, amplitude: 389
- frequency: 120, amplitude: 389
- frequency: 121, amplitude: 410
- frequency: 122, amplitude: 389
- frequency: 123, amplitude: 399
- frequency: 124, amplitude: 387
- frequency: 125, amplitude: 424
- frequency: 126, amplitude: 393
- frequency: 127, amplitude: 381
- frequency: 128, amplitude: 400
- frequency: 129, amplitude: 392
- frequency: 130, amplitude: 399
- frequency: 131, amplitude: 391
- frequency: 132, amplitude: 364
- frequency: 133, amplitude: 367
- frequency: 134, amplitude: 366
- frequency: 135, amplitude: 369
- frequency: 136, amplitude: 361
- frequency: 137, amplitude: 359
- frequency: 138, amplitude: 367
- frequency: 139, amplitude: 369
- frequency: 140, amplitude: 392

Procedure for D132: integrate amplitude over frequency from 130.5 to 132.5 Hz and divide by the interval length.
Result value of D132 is 378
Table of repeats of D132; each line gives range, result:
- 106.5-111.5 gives 395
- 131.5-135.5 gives 366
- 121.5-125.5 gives 400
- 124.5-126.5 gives 408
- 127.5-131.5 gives 396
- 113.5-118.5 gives 397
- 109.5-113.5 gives 380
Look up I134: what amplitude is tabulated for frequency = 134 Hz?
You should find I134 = 366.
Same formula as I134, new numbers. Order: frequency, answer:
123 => 399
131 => 391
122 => 389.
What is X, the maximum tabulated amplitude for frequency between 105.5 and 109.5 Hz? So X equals 420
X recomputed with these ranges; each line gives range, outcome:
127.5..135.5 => 400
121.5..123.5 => 399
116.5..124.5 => 413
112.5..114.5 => 395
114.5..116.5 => 387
